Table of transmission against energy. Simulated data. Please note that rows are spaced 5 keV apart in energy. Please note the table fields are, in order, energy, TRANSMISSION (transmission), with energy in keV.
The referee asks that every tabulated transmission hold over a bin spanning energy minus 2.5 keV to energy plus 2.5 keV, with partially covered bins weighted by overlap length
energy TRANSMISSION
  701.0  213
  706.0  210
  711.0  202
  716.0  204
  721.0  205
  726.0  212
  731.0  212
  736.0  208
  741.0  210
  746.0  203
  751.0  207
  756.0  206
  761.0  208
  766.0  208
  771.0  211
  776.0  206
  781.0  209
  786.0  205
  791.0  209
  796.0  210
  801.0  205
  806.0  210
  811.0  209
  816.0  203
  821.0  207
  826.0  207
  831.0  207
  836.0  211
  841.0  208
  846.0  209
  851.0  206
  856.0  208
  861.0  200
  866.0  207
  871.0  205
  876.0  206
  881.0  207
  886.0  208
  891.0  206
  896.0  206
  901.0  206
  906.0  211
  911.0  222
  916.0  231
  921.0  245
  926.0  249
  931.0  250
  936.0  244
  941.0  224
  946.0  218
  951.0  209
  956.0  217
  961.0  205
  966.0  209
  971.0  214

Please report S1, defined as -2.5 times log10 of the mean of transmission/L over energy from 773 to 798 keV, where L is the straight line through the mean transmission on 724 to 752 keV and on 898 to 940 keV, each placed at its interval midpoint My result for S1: 0.04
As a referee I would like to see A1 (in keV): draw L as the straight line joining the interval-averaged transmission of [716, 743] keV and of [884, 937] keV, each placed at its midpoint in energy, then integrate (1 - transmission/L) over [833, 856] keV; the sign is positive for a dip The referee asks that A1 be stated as 1.12 keV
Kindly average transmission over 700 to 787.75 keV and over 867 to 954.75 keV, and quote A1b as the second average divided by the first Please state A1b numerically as 1.1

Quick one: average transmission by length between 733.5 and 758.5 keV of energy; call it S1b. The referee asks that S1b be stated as 207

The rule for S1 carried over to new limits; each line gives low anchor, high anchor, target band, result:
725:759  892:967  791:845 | 0.03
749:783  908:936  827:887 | 0.10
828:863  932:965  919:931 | -0.14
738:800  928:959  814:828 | 0.04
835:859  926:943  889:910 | 0.10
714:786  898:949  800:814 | 0.03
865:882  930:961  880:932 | -0.04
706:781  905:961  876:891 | 0.08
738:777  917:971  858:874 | 0.07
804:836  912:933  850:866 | 0.08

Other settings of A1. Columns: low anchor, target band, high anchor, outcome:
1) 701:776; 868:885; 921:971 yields 1.03 keV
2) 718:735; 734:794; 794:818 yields 0.27 keV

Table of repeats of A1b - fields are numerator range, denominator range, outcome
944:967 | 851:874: 1.03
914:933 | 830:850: 1.17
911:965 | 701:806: 1.10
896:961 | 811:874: 1.09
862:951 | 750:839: 1.06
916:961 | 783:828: 1.11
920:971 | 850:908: 1.09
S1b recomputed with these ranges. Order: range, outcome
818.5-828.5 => 207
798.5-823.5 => 207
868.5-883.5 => 206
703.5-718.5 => 205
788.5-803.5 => 208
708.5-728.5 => 206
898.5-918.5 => 218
